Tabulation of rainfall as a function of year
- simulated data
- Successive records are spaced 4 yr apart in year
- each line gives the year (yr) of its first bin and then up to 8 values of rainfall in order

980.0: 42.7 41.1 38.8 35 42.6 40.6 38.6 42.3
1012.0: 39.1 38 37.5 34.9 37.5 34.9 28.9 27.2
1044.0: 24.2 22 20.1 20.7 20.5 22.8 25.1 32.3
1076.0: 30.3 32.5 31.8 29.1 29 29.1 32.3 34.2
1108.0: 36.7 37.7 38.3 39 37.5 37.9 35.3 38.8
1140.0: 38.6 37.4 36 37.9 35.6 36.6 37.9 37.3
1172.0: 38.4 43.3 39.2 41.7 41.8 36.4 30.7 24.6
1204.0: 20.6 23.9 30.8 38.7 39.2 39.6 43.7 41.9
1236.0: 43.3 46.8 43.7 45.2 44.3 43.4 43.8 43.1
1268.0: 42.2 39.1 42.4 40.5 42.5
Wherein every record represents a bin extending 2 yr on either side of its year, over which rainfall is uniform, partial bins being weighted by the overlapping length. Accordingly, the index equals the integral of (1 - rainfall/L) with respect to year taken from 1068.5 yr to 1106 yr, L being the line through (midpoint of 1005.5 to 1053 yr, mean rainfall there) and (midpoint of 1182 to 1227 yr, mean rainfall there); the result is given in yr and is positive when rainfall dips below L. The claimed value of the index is 2.3 yr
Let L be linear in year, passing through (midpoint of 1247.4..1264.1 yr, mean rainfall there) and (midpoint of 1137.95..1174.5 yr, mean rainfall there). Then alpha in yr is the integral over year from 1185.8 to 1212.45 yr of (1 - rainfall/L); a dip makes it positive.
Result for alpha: 6.8 yr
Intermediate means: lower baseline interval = 37.4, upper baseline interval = 44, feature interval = 29.9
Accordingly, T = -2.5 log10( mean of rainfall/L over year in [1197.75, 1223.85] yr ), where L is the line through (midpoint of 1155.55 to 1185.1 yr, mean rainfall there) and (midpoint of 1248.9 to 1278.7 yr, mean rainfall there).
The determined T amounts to 0.31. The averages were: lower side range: 38.8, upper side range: 42.7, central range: 30.3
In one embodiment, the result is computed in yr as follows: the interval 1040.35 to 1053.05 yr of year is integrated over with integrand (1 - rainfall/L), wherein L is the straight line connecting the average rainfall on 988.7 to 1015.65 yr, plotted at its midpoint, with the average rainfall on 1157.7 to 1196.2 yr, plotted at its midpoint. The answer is 5.3 yr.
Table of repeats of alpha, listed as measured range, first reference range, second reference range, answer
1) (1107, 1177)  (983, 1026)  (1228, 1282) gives 5.90 yr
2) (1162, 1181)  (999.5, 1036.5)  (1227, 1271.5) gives 1.06 yr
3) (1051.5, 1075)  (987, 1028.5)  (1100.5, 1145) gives 8.58 yr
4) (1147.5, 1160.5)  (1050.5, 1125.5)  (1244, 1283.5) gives -0.55 yr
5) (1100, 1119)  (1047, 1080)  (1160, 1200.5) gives -4.16 yr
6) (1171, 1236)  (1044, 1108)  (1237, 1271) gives 5.16 yr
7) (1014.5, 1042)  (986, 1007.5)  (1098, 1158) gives 3.34 yr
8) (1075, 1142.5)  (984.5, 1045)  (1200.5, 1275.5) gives 5.30 yr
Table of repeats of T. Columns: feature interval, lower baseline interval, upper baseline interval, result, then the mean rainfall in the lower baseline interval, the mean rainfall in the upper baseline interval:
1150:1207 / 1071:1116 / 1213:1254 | 0.079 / 32.5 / 42.4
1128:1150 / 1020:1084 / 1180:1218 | -0.212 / 28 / 32.5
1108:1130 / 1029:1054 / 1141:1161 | -0.125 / 26.7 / 36.8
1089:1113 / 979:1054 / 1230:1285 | 0.154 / 35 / 43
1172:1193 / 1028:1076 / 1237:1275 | -0.092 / 26.1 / 43.5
